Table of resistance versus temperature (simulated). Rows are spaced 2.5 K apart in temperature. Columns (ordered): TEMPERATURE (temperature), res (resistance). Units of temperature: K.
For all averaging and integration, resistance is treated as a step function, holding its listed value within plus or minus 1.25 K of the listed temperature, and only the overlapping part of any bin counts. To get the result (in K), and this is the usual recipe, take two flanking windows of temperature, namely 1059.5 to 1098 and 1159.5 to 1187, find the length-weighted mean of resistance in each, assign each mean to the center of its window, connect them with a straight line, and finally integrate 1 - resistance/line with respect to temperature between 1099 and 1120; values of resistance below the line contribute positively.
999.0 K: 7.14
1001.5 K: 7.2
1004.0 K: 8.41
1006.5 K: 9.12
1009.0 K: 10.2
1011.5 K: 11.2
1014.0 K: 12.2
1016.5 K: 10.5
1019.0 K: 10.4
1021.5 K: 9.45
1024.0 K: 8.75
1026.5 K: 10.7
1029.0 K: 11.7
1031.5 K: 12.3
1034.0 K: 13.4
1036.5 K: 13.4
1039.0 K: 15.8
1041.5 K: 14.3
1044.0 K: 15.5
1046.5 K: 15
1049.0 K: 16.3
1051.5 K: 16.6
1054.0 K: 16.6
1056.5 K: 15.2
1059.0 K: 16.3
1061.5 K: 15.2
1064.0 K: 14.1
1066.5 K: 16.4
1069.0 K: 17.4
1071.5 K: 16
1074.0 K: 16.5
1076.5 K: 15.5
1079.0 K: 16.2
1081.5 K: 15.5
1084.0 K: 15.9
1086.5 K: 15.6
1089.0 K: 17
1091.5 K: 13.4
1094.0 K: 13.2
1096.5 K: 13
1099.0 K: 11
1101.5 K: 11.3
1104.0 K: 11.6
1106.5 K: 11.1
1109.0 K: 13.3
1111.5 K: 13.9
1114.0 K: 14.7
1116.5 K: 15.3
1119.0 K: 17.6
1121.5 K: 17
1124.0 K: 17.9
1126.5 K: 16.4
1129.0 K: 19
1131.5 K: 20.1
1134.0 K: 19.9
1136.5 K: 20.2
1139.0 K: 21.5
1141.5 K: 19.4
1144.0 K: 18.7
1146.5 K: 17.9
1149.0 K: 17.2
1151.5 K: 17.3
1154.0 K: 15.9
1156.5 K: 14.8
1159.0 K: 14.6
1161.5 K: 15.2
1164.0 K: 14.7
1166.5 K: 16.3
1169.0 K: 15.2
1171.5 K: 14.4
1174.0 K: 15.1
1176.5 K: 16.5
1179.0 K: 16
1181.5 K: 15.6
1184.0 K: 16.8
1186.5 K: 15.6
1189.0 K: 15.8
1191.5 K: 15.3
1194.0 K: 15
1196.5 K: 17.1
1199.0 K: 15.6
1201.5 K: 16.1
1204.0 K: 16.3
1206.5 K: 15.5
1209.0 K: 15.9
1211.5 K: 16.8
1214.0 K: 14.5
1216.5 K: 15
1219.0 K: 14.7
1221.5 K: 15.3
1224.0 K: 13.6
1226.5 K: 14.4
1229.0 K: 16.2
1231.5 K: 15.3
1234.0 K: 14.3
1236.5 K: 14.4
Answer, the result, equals 2.78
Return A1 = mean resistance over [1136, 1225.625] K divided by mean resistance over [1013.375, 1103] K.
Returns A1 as 1.14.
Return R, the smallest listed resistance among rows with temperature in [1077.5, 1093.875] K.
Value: 13.4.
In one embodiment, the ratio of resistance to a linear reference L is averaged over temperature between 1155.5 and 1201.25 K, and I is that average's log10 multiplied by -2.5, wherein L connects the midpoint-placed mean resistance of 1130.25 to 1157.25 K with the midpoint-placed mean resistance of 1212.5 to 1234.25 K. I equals 0.09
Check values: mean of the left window 18.5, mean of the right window 14.9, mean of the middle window 15.5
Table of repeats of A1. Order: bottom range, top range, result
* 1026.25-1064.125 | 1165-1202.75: 1.08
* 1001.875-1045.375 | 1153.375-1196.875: 1.35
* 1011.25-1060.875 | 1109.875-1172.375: 1.27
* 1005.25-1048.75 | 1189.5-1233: 1.28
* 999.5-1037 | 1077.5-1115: 1.32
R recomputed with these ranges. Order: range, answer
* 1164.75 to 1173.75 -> 14.4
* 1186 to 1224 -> 13.6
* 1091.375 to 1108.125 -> 11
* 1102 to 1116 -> 11.1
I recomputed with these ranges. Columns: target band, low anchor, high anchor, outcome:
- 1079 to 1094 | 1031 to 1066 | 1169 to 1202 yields -0.006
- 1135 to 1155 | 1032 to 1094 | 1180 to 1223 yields -0.189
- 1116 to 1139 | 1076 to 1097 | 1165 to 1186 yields -0.196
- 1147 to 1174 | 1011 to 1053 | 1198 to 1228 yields -0.073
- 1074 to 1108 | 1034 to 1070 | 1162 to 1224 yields 0.115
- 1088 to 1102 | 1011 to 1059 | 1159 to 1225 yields 0.073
